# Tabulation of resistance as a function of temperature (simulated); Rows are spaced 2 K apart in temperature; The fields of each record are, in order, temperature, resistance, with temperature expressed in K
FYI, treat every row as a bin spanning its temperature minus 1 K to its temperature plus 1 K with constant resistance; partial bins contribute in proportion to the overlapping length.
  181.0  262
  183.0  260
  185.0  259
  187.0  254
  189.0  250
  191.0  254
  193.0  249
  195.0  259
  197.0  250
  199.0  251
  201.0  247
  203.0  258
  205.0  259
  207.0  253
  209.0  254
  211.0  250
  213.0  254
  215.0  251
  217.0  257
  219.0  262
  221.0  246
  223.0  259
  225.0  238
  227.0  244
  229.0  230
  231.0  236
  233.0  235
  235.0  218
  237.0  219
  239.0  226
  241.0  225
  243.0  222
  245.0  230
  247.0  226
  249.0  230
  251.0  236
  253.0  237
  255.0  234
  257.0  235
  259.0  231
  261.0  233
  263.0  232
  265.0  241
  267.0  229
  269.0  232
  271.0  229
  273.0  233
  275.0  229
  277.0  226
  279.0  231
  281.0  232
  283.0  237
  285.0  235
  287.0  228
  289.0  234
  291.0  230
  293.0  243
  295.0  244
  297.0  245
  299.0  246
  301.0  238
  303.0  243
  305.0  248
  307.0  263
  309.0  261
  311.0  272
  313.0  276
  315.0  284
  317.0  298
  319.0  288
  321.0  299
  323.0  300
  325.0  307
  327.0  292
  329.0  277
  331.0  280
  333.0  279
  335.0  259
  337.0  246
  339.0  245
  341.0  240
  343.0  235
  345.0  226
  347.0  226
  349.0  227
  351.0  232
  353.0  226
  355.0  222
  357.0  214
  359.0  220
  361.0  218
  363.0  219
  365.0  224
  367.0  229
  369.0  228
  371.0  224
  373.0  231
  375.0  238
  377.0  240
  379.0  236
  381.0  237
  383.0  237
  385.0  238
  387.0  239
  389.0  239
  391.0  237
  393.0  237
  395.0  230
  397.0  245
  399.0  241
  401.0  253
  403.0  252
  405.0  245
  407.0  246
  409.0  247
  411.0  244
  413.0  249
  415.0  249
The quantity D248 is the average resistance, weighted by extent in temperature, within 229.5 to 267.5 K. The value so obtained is 230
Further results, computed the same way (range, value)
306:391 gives 249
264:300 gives 235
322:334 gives 289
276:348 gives 256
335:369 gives 229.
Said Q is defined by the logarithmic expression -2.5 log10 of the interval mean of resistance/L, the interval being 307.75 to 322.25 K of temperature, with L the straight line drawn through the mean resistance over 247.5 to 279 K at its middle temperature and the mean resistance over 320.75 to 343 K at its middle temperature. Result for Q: -0.08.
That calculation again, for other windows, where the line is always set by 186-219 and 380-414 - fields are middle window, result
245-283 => 0.08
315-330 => -0.19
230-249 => 0.11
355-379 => 0.08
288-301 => 0.04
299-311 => -0.02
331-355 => 0.02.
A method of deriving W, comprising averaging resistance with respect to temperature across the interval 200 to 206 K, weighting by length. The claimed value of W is 255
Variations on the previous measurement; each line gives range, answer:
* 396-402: 246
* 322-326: 304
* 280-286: 235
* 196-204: 252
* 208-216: 252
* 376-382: 238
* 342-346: 230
